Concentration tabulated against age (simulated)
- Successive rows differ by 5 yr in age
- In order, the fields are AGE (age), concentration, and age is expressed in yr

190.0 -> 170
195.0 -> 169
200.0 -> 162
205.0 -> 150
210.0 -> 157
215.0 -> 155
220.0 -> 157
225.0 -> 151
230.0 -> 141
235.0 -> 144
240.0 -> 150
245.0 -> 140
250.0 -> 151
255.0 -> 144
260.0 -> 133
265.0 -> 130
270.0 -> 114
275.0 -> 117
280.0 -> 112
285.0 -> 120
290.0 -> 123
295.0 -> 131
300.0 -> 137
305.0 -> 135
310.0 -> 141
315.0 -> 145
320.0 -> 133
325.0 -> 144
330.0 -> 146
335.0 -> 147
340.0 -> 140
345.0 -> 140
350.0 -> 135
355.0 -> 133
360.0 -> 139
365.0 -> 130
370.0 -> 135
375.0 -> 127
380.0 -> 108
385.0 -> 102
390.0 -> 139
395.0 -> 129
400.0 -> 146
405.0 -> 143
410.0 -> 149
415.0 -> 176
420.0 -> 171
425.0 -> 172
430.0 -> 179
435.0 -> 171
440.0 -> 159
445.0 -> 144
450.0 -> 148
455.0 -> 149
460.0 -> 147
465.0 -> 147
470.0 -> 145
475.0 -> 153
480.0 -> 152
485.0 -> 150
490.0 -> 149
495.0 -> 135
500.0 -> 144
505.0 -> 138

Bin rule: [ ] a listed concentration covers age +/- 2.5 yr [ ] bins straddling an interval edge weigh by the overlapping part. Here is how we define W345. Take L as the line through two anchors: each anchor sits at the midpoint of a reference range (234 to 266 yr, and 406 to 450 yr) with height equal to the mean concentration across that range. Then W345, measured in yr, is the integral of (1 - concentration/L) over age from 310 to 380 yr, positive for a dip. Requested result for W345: 7.4 yr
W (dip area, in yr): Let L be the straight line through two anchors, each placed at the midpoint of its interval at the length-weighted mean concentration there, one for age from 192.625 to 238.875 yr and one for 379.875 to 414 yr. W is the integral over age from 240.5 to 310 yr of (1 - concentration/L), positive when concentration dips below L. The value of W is 7.9 yr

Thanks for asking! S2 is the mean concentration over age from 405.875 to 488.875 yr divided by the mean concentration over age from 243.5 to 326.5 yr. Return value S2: 1.2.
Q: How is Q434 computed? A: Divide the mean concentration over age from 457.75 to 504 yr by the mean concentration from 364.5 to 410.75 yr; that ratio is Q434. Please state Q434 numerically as 1.1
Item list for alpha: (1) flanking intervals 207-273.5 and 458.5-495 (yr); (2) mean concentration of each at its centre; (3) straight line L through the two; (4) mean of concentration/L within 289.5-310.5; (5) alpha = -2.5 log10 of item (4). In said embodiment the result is 0.08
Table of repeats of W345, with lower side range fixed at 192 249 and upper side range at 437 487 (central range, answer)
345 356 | 1.13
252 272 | 2.74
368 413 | 5.71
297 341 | 3.05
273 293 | 4.40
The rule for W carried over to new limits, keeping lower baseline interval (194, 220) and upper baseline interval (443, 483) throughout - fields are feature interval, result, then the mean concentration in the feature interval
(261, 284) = 5.3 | 119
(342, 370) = 3.1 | 135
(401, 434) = -3.2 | 164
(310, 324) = 1.3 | 140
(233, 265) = 2.8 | 143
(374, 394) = 4.2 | 119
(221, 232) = 0.7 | 148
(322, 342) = 1.2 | 144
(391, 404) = 1.1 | 138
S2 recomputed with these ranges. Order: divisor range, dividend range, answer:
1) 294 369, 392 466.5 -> 1.12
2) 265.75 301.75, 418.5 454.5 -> 1.33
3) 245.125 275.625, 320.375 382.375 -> 1.02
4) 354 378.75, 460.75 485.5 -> 1.13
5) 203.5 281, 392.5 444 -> 1.13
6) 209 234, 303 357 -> 0.92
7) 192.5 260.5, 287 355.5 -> 0.91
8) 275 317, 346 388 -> 0.98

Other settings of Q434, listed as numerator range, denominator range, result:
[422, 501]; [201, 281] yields 1.08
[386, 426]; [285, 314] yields 1.13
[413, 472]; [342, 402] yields 1.22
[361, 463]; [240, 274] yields 1.08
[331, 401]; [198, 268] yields 0.90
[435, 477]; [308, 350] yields 1.06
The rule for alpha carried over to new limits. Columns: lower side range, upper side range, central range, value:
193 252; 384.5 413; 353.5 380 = 0.08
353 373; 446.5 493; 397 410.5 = -0.04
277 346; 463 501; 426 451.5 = -0.12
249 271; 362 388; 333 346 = -0.14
